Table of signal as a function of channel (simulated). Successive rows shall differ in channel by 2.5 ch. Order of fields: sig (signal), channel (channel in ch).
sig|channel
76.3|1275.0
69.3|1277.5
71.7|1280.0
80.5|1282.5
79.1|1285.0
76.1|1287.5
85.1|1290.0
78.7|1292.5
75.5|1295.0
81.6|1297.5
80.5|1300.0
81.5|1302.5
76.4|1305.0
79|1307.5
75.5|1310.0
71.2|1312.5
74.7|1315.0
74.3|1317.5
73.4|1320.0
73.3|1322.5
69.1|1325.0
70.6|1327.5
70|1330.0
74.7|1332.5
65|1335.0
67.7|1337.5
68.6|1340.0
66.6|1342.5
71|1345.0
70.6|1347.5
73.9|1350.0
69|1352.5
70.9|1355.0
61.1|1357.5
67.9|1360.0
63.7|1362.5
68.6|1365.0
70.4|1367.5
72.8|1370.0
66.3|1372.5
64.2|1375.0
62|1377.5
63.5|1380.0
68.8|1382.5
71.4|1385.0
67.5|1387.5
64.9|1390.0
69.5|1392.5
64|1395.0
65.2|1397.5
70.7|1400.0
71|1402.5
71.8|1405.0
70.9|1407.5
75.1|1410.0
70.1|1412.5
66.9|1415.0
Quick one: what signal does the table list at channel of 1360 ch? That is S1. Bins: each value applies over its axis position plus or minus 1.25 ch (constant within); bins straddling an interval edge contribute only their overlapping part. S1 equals 67.9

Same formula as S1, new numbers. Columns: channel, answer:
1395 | 64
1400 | 70.7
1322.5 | 73.3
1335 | 65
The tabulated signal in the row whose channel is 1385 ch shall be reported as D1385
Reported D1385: 71.4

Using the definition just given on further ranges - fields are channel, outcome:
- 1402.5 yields 71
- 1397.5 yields 65.2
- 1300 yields 80.5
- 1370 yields 72.8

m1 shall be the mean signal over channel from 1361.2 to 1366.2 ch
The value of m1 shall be 66.1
